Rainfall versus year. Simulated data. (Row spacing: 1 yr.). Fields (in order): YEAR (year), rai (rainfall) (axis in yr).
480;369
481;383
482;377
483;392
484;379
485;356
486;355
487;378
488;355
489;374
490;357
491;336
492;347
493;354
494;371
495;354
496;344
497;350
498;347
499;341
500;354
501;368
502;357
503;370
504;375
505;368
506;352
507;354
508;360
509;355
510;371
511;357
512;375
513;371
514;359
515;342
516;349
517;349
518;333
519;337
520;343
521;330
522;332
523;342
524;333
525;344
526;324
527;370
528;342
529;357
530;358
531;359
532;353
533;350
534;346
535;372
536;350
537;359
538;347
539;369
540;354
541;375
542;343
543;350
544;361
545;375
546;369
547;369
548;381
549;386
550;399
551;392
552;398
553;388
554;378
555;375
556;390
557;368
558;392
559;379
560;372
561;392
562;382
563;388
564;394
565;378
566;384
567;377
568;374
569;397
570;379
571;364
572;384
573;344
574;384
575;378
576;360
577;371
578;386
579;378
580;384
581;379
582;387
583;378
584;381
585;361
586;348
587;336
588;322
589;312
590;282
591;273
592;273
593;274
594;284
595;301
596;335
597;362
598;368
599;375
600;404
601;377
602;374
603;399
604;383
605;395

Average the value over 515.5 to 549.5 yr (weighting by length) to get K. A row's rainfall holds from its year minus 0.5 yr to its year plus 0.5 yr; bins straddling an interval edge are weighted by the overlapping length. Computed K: 353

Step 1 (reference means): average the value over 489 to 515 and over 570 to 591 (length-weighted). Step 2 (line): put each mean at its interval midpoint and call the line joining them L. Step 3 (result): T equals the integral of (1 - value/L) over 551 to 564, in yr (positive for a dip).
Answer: -0.9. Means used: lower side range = 358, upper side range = 359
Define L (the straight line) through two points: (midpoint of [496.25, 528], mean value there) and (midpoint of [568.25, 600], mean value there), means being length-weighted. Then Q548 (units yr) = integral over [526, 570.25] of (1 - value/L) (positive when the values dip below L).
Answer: -2.5 yr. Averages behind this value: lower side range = 352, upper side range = 351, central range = 371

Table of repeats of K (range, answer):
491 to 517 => 357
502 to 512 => 363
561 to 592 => 364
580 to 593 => 335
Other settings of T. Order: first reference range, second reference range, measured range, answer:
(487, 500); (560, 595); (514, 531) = 0.5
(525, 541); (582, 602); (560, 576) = -1.6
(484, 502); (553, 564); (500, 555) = 1.6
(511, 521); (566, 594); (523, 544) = -0.1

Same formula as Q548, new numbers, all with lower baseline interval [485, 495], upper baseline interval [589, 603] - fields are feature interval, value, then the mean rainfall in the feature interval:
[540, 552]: -1.01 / 373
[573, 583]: -1.22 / 377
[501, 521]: -0.19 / 356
